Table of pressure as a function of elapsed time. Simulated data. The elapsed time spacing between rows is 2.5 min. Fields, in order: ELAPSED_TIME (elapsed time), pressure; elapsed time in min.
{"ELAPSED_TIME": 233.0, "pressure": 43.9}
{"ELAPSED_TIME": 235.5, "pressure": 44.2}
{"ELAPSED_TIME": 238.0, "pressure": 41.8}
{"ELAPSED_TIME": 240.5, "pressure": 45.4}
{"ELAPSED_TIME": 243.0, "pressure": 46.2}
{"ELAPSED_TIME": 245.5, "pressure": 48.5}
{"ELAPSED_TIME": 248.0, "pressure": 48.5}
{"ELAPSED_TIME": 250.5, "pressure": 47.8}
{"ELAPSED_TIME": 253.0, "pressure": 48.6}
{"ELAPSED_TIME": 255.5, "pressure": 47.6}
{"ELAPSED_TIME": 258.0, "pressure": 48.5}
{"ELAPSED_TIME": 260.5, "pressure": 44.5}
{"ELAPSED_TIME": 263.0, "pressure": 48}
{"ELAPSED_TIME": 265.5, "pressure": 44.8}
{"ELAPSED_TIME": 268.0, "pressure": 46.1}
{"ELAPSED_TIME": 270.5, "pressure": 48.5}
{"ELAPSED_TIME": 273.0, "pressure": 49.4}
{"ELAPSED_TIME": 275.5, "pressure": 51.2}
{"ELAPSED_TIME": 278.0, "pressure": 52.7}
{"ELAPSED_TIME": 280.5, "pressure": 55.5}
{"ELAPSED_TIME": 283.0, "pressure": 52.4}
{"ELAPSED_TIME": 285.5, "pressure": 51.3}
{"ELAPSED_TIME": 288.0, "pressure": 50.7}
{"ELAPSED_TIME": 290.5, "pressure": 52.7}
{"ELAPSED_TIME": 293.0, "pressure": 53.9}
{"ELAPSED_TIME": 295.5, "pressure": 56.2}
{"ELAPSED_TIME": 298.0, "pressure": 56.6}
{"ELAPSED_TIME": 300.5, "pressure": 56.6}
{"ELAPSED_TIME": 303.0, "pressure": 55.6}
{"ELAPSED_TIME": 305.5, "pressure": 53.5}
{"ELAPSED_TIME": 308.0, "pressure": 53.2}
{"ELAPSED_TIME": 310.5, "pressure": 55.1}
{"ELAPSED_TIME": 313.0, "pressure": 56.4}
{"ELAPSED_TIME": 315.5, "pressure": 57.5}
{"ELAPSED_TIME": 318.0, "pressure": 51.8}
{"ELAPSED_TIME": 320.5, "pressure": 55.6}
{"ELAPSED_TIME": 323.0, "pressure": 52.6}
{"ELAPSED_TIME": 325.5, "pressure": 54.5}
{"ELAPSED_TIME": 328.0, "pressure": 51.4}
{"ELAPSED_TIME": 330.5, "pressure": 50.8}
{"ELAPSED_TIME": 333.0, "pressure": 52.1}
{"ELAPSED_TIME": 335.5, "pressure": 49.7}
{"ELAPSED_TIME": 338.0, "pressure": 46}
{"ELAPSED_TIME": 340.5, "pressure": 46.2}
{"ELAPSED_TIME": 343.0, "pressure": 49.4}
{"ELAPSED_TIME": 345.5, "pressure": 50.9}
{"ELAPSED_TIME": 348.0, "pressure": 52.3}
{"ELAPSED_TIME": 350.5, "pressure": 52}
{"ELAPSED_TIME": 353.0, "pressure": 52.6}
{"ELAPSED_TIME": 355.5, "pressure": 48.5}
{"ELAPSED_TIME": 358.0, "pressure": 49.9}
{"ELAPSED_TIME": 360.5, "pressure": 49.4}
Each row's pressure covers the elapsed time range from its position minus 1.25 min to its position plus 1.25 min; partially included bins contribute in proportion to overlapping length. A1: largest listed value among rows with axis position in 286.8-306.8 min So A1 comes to 56.6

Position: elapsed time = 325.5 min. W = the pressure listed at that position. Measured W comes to 54.5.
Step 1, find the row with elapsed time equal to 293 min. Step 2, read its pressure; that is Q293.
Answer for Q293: 53.9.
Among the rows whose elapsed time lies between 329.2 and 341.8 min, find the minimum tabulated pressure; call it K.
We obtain 46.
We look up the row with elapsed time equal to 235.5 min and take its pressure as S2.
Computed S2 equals 44.2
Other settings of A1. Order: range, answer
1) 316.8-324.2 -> 55.6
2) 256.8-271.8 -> 48.5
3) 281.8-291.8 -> 52.7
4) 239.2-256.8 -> 48.6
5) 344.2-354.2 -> 52.6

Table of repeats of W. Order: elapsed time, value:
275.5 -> 51.2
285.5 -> 51.3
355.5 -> 48.5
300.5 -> 56.6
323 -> 52.6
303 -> 55.6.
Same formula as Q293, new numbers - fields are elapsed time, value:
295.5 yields 56.2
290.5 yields 52.7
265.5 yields 44.8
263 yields 48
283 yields 52.4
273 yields 49.4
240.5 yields 45.4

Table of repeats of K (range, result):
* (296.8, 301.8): 56.6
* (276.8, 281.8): 52.7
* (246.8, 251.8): 47.8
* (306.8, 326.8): 51.8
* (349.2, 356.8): 48.5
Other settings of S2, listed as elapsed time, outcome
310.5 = 55.1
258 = 48.5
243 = 46.2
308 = 53.2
